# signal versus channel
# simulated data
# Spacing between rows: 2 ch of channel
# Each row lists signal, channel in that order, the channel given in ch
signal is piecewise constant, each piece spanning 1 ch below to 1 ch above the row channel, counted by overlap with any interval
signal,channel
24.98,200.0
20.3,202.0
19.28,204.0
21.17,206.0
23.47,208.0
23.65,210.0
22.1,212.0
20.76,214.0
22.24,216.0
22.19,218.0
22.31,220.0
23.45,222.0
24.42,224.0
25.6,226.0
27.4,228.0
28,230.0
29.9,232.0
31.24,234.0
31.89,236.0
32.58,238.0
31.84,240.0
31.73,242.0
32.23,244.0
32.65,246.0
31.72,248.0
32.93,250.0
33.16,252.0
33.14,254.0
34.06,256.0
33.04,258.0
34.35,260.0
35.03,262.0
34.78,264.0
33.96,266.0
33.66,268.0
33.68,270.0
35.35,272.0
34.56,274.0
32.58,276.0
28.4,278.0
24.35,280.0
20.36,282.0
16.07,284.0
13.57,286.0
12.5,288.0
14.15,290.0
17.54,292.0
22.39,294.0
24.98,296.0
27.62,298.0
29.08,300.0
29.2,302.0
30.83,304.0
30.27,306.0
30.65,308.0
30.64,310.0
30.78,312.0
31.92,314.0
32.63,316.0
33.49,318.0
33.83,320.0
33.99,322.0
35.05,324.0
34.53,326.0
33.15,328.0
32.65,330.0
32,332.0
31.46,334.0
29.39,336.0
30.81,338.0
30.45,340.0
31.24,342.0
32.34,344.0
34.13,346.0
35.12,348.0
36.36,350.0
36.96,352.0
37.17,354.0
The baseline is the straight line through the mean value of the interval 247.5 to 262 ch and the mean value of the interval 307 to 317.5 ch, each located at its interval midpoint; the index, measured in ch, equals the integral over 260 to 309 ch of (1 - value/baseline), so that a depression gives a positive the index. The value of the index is 8.1 ch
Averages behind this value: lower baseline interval 33.4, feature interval 27.1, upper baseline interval 31.4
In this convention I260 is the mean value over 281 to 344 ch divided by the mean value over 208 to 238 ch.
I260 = 1.10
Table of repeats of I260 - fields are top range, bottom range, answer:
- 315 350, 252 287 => 1.09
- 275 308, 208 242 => 0.90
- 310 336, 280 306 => 1.49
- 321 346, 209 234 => 1.31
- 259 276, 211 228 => 1.48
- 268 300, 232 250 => 0.76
